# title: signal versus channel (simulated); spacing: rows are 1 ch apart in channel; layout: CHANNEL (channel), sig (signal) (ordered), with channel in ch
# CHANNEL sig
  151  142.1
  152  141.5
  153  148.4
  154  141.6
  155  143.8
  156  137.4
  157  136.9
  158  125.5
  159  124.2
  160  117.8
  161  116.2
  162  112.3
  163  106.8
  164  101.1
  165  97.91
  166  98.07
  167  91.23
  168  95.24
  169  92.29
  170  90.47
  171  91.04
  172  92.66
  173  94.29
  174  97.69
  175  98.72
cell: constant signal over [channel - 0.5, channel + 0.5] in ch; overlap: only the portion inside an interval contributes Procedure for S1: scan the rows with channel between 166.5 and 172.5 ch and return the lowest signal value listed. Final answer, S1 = 90.47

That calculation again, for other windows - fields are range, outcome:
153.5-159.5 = 124.2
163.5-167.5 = 91.23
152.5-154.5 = 141.6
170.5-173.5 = 91.04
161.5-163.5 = 106.8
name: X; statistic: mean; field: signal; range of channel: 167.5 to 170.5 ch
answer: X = 92.7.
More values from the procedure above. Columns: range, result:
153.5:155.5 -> 143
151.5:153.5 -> 145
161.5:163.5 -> 110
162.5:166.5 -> 101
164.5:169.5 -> 94.9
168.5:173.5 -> 92.2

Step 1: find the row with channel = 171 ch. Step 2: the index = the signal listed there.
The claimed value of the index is 91.04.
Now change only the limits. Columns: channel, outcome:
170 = 90.47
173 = 94.29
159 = 124.2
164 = 101.1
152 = 141.5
